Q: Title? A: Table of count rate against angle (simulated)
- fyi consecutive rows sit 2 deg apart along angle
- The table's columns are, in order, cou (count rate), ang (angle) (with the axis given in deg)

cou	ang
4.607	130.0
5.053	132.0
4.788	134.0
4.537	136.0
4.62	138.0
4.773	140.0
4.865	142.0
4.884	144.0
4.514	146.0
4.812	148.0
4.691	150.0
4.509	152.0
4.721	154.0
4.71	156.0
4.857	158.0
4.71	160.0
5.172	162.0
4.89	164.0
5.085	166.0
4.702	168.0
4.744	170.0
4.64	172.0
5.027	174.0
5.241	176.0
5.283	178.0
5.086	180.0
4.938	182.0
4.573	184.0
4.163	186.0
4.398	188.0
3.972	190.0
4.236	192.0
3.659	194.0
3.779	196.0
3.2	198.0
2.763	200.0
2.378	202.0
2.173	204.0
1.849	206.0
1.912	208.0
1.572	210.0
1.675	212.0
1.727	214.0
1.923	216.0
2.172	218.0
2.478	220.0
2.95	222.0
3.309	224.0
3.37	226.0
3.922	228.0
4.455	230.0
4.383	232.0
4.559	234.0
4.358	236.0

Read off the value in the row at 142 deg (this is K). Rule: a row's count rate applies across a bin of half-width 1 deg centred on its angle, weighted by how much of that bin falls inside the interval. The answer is 4.865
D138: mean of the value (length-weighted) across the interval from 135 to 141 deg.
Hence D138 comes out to 4.64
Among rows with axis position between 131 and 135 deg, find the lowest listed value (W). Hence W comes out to 4.788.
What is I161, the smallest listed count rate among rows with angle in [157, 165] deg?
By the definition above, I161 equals 4.71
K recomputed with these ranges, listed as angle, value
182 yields 4.938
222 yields 2.95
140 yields 4.773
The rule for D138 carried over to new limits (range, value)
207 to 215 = 1.72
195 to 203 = 3.03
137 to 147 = 4.73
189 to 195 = 3.96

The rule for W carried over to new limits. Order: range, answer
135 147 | 4.514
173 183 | 4.938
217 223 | 2.172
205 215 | 1.572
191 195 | 3.659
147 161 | 4.509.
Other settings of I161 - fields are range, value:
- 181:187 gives 4.163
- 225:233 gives 3.37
